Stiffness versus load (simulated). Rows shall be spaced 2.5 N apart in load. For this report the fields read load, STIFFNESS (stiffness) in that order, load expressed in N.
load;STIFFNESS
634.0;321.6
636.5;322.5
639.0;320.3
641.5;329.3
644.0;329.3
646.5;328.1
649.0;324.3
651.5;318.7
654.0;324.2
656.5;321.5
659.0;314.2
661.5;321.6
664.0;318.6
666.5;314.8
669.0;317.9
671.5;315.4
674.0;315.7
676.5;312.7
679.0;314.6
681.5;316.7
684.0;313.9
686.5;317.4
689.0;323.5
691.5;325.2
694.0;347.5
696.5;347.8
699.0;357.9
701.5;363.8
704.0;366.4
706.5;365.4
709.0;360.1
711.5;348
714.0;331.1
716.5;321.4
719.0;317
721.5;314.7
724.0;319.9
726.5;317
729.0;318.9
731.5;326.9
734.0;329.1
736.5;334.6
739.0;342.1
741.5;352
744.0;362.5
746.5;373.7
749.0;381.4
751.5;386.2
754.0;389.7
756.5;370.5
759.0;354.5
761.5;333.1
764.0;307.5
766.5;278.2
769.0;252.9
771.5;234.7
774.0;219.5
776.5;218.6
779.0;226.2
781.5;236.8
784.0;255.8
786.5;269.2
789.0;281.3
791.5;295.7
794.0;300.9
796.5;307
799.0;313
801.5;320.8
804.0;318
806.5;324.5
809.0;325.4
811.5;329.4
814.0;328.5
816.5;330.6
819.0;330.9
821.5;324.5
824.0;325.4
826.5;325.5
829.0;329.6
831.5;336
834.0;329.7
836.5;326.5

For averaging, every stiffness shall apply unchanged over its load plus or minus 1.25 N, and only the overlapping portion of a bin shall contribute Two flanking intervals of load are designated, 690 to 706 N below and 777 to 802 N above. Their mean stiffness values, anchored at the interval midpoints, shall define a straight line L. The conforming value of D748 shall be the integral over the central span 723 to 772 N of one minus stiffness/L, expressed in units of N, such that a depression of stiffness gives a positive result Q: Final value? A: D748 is -3.66 N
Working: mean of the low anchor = 352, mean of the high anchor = 278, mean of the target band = 335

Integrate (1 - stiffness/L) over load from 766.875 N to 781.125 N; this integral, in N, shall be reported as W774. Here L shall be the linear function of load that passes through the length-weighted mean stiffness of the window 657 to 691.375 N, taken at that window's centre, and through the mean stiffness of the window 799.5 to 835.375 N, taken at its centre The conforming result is 4.0 N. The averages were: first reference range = 317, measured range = 234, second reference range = 327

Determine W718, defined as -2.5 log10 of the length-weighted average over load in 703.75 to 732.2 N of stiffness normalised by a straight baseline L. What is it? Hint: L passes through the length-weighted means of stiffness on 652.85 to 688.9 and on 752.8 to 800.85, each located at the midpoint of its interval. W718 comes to -0.10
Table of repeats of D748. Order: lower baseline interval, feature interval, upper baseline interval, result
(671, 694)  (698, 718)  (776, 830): -2.28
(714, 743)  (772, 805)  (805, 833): 5.54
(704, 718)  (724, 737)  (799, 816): 0.67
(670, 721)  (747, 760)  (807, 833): -1.78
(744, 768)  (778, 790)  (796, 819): 2.94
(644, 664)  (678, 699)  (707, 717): 0.44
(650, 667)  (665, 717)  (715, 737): -2.06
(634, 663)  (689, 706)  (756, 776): -2.29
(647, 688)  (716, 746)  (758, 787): -4.78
